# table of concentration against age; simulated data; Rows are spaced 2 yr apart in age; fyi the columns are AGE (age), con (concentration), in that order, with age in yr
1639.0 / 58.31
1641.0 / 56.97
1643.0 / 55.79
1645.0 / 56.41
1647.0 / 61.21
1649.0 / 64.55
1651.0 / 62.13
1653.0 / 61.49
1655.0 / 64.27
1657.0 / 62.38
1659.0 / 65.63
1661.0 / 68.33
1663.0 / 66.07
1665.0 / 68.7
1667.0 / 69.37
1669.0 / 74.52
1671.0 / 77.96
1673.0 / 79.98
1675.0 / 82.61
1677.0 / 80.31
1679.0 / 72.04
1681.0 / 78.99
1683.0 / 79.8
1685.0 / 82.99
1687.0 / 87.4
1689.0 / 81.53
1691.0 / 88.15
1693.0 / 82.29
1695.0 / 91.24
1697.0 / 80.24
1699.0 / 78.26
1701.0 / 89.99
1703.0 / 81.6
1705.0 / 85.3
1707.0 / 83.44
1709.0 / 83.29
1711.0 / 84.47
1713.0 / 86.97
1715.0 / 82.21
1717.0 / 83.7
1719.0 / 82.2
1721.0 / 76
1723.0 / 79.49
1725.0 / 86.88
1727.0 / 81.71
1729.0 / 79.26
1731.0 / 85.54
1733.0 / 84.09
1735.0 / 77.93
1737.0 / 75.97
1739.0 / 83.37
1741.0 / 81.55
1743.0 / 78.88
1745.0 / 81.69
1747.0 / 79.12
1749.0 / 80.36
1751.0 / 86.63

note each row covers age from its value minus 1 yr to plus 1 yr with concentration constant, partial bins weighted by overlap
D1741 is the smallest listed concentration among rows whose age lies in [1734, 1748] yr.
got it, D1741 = 75.97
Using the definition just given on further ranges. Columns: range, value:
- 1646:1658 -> 61.21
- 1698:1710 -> 78.26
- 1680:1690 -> 78.99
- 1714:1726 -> 76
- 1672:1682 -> 72.04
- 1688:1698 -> 80.24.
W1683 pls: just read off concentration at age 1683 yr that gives 79.8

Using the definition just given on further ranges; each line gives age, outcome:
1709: 83.29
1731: 85.54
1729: 79.26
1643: 55.79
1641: 56.97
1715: 82.21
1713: 86.97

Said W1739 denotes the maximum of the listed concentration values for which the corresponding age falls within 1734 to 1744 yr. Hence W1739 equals 83.37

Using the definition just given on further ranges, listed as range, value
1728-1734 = 85.54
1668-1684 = 82.61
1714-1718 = 83.7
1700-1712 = 89.99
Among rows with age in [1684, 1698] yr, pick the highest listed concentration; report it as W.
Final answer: 91.24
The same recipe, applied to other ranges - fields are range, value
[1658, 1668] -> 69.37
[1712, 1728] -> 86.97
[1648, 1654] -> 64.55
